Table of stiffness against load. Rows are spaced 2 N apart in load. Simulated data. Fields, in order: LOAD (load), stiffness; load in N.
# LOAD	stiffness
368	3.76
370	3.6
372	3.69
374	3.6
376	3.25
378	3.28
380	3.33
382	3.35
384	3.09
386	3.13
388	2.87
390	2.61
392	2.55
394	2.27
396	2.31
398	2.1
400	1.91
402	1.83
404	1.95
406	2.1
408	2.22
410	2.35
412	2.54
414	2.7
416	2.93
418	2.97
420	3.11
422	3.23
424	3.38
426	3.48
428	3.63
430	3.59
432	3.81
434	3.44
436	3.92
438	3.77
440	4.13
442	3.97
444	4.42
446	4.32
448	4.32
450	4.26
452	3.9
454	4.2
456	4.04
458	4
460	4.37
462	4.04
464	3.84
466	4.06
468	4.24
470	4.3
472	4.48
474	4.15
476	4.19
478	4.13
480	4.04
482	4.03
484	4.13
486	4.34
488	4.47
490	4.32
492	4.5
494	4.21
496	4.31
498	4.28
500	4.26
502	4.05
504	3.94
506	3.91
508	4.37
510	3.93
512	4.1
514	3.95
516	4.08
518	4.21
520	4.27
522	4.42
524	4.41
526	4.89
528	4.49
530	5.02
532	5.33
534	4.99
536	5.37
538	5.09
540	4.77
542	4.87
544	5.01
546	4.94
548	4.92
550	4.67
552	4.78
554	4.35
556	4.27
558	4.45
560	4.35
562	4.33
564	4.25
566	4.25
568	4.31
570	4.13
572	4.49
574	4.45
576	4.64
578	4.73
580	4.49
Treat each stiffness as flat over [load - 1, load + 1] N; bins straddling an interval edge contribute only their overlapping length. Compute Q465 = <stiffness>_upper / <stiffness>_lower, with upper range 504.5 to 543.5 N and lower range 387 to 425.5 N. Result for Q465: 1.8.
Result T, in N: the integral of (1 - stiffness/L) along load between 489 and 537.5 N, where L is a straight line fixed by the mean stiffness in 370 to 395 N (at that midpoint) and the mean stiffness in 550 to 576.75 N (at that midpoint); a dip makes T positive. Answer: -4.4 N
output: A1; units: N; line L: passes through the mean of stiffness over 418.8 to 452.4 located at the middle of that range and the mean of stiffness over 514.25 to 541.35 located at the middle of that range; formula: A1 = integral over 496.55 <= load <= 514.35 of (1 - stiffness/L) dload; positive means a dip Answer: 1.51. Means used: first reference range 3.8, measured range 4.1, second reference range 4.7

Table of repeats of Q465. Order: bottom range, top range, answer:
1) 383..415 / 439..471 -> 1.72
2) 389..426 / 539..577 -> 1.79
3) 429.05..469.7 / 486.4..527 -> 1.05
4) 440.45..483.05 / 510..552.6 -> 1.12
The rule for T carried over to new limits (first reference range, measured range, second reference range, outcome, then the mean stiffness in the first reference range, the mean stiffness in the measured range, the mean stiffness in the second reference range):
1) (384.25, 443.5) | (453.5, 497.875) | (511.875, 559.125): -4.6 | 2.94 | 4.2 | 4.66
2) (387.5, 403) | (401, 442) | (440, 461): 1.9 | 2.29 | 3.08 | 4.18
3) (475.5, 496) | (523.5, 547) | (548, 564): -2.9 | 4.24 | 4.94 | 4.47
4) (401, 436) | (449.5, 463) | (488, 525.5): -2.5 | 2.93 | 4.11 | 4.21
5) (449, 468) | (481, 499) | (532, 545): 0.7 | 4.09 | 4.29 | 5.04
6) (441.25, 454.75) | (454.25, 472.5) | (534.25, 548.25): 0.8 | 4.2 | 4.15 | 5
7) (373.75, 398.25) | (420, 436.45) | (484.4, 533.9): -0.6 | 2.91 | 3.52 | 4.35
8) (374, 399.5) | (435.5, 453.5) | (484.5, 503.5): -2.4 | 2.86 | 4.12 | 4.29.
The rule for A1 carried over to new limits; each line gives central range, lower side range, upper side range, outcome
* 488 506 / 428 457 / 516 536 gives 0.84 N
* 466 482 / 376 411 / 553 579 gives -3.68 N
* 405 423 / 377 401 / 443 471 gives 3.24 N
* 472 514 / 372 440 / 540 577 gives -3.65 N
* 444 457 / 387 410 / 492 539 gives -3.95 N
